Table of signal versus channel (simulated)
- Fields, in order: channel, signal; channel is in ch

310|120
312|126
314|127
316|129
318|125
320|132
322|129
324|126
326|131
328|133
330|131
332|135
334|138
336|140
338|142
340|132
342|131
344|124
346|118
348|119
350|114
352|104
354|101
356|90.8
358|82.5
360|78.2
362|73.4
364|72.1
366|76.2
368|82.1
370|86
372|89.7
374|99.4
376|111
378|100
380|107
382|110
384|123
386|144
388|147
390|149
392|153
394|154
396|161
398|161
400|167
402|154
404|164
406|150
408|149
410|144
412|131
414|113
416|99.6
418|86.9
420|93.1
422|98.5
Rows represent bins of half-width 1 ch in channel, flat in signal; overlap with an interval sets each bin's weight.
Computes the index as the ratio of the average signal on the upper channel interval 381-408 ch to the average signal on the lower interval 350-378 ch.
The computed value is 1.7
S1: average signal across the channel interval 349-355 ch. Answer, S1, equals 106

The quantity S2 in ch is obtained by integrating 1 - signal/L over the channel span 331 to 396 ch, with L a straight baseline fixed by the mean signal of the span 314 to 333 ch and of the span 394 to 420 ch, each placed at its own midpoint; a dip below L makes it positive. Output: 9.7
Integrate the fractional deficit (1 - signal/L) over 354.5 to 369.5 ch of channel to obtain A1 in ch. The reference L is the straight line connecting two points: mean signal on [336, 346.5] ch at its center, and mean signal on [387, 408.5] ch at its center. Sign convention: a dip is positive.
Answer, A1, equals 6.4 ch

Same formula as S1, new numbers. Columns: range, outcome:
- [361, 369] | 76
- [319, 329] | 130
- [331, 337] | 138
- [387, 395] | 151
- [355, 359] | 86.7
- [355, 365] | 79.4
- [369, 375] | 91.7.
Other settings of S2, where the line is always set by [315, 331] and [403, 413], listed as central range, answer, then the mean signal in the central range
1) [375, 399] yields 1.4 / 135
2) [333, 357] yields 2.3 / 121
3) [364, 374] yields 4.0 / 84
